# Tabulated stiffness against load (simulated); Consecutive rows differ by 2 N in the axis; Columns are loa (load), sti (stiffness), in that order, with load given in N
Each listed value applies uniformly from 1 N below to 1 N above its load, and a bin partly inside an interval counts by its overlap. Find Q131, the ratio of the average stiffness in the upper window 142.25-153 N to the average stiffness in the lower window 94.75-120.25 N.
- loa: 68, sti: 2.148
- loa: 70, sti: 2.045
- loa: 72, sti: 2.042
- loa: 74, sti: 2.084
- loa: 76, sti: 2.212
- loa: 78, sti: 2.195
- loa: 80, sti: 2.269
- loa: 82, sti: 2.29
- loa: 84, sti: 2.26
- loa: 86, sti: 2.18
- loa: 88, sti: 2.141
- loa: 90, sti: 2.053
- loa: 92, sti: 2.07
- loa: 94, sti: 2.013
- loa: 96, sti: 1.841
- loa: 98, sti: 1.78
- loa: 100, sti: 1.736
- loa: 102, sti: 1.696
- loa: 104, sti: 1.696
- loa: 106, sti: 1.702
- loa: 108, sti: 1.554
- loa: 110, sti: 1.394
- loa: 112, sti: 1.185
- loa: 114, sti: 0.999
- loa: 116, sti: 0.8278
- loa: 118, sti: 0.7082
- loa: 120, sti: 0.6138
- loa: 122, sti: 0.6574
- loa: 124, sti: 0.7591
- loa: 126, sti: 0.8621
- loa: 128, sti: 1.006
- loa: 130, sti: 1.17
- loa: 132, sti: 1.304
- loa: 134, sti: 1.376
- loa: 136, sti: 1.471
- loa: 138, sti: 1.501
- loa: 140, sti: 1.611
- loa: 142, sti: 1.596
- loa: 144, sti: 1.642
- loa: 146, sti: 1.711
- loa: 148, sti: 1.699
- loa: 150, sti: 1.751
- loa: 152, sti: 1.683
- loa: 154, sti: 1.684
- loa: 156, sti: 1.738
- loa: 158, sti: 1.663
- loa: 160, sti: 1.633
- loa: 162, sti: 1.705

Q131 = 1.2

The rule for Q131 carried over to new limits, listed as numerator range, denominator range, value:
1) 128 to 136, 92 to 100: 0.68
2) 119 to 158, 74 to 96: 0.64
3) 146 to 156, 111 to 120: 1.91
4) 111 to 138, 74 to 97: 0.47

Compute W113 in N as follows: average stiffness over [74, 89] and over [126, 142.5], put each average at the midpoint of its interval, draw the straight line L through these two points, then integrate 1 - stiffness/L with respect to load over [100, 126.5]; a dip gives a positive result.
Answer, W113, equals 8.7 N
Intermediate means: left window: 2.21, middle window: 1.16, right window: 1.34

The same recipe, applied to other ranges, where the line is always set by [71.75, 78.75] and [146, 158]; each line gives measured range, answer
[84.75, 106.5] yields 1.3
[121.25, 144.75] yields 7.2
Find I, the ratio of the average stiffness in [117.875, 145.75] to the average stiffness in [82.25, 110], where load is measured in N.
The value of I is 0.63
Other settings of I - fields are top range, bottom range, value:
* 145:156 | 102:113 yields 1.12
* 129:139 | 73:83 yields 0.62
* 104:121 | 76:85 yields 0.51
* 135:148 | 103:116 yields 1.16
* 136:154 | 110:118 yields 1.62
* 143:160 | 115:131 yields 2.05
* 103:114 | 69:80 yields 0.69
